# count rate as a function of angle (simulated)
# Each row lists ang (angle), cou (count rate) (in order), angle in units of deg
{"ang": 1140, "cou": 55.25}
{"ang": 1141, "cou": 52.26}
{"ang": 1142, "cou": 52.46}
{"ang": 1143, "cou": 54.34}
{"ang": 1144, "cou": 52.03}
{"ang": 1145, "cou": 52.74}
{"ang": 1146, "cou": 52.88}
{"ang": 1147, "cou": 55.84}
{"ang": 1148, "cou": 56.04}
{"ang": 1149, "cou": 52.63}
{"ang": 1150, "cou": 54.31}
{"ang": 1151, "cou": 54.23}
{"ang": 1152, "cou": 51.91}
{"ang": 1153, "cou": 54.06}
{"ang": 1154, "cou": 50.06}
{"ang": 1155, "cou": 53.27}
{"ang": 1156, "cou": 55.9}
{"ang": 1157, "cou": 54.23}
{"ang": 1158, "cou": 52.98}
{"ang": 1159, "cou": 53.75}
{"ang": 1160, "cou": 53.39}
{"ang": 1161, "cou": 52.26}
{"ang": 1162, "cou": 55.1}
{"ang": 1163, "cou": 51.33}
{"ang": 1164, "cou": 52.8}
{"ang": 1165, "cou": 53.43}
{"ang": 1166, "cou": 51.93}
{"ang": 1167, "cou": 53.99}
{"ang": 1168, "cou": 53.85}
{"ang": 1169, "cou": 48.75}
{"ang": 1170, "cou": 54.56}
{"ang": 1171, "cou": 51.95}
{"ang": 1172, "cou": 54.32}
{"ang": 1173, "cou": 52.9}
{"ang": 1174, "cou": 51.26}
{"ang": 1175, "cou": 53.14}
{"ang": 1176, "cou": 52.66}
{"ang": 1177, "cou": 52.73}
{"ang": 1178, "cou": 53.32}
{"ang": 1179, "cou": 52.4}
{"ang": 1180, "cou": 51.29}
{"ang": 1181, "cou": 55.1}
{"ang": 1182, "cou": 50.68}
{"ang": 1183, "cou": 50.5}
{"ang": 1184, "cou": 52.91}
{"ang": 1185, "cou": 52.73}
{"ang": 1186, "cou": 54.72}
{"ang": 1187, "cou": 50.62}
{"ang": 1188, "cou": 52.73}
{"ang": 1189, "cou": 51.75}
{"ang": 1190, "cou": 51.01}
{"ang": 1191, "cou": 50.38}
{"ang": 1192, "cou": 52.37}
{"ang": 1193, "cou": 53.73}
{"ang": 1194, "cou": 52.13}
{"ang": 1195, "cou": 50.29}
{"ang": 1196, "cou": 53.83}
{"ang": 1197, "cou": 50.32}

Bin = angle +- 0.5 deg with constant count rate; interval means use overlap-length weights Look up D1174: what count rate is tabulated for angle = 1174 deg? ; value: 51.26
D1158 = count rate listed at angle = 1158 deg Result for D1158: 52.98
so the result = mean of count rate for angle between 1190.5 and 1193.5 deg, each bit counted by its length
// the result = 52.2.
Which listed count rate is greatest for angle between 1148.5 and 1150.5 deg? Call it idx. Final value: 54.31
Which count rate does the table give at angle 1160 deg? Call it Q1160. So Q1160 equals 53.39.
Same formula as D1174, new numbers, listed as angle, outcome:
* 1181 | 55.1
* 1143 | 54.34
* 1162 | 55.1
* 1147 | 55.84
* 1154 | 50.06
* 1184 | 52.91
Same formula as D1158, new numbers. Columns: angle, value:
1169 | 48.75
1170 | 54.56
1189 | 51.75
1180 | 51.29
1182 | 50.68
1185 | 52.73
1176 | 52.66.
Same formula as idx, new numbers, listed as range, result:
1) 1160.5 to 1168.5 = 55.1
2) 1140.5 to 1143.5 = 54.34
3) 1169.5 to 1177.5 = 54.56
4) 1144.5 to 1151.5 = 56.04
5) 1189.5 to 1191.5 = 51.01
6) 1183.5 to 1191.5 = 54.72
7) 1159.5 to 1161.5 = 53.39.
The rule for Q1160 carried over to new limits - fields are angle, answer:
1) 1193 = 53.73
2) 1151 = 54.23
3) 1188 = 52.73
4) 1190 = 51.01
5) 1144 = 52.03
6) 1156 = 55.9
